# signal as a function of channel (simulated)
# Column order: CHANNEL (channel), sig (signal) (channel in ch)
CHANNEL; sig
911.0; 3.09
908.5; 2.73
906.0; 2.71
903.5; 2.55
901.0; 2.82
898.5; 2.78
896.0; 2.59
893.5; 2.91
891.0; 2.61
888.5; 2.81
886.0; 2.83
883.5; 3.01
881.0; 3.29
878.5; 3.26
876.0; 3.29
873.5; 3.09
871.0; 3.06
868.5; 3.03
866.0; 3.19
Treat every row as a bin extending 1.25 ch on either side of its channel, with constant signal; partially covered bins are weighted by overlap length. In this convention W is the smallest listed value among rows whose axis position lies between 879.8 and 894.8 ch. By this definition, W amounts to 2.61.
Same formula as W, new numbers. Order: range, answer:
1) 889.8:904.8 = 2.55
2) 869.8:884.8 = 3.01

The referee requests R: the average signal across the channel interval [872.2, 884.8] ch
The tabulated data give 3.19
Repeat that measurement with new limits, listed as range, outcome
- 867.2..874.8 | 3.06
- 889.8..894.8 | 2.76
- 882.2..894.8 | 2.83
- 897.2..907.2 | 2.71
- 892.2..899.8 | 2.76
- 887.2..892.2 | 2.71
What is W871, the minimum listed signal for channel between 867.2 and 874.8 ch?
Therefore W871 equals 3.03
